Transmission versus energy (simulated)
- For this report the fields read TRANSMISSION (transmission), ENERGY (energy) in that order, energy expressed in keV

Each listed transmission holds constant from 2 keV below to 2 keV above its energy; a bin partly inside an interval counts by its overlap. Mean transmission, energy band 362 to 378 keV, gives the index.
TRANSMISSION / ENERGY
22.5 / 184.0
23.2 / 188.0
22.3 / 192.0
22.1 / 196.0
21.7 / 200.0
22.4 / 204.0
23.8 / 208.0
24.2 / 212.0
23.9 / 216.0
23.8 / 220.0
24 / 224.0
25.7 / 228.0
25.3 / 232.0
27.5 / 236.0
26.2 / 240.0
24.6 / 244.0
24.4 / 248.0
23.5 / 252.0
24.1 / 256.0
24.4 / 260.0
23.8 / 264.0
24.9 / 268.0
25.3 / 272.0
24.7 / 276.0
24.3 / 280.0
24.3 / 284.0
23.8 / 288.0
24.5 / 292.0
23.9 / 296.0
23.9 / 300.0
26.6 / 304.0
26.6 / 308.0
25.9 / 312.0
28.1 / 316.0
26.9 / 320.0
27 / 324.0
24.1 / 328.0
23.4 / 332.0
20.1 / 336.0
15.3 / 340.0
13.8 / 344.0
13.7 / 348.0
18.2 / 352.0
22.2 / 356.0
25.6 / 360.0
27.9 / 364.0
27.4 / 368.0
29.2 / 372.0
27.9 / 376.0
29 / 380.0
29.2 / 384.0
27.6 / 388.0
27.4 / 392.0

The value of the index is 28.1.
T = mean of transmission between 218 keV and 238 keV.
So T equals 25.3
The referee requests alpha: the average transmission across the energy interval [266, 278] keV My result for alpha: 25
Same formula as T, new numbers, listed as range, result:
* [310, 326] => 27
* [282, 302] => 24.1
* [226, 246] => 25.9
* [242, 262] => 24.2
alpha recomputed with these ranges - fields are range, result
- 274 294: 24.3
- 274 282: 24.5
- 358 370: 27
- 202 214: 23.5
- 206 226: 23.9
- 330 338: 21.8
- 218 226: 23.9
